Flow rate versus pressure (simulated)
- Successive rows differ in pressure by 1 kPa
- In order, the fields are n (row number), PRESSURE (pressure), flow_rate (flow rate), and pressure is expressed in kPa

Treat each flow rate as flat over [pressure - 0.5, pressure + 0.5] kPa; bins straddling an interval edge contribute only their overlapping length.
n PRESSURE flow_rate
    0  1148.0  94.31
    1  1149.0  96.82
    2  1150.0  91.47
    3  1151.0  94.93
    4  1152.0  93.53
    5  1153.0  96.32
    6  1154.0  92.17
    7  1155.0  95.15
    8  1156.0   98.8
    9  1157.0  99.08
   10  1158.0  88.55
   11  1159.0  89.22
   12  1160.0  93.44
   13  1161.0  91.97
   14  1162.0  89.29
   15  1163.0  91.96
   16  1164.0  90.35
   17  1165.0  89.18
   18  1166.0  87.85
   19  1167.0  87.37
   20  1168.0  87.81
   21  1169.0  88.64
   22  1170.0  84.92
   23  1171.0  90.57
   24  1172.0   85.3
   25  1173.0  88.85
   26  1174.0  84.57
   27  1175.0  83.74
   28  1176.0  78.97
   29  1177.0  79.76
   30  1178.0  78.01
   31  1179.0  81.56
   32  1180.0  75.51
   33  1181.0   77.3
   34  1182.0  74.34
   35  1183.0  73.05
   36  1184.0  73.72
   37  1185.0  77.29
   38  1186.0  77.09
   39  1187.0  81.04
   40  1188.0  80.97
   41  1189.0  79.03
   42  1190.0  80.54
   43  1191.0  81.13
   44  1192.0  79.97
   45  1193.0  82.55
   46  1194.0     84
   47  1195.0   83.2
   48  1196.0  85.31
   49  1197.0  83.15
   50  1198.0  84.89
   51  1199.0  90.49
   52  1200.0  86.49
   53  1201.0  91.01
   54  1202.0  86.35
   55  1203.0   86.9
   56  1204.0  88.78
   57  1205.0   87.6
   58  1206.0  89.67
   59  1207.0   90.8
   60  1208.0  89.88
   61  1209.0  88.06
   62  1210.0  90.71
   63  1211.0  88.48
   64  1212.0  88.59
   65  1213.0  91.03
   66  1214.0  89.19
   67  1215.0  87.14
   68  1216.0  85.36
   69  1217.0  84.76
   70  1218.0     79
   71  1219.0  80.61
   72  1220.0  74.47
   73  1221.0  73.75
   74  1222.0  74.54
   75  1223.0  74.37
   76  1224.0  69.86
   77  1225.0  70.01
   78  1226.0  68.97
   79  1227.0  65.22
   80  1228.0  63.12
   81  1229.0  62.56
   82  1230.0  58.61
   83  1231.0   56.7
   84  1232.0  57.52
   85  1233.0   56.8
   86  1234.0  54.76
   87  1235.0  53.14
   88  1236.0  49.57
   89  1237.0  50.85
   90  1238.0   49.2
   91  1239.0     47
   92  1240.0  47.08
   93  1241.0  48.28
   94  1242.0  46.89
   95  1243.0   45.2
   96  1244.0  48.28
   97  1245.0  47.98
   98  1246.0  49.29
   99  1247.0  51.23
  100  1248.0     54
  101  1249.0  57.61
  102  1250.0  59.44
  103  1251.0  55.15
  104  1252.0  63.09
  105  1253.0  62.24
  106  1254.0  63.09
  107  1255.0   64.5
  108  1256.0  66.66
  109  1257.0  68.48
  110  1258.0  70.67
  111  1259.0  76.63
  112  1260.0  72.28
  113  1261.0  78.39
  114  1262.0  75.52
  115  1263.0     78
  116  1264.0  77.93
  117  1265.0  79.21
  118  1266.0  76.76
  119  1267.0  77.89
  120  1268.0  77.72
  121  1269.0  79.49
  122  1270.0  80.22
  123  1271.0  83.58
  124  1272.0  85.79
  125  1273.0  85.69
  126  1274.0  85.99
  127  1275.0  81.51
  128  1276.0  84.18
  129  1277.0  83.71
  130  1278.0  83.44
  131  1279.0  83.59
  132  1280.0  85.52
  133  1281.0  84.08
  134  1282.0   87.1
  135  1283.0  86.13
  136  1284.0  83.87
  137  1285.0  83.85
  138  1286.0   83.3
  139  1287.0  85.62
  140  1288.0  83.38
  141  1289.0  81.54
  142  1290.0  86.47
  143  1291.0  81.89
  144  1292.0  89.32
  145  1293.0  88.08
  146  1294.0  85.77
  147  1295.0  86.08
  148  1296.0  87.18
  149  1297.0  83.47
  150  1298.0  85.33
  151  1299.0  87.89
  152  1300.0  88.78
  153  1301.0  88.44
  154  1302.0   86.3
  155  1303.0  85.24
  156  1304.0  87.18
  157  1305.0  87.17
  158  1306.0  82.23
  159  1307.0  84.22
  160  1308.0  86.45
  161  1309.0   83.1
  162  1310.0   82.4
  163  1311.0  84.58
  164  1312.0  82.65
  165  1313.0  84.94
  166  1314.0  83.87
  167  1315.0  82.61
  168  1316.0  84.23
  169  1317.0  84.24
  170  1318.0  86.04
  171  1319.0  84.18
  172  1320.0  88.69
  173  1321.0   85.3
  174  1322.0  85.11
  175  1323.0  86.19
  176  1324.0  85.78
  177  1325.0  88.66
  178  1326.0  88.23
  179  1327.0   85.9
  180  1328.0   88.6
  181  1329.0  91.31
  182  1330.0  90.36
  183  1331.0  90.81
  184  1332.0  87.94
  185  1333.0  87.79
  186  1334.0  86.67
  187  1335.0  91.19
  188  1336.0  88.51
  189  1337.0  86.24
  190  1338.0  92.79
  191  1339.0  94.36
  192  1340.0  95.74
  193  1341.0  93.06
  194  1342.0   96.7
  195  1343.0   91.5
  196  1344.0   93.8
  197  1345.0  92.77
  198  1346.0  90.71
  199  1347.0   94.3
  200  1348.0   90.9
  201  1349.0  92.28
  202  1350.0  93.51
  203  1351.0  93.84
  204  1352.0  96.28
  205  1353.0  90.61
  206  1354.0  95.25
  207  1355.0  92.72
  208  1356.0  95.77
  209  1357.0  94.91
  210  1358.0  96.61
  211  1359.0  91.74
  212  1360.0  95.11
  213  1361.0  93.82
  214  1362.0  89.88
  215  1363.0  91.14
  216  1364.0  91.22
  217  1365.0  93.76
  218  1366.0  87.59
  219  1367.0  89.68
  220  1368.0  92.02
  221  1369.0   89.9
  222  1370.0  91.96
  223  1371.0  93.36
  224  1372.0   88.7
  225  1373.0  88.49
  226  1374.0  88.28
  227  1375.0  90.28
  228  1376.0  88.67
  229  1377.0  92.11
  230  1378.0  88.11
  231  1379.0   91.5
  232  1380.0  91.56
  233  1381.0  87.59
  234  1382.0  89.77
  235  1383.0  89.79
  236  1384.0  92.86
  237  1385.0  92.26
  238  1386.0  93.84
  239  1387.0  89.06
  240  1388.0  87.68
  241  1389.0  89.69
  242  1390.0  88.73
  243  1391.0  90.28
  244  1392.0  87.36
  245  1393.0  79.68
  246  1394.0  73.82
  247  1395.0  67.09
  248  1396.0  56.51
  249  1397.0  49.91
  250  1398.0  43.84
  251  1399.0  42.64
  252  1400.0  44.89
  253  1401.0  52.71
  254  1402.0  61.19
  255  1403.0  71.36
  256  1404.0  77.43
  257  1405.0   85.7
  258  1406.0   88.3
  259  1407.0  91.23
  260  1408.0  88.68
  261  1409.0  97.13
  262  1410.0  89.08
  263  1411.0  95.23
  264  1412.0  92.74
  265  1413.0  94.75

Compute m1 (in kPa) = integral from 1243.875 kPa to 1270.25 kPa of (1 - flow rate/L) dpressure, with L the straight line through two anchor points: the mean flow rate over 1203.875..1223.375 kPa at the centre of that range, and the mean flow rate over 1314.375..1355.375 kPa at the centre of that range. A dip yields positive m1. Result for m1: 5.91 kPa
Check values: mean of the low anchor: 84.8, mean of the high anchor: 89.9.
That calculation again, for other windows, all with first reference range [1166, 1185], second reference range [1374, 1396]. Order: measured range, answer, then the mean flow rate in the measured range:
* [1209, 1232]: 1.9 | 76.1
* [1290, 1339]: -0.7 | 86.5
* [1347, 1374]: -1.8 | 92.3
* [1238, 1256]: 6.4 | 53.8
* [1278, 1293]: 0.0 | 84.8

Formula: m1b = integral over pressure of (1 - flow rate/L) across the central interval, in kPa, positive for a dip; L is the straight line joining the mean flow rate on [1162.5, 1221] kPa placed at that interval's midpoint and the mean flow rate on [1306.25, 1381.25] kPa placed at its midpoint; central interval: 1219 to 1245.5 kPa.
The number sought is 8.3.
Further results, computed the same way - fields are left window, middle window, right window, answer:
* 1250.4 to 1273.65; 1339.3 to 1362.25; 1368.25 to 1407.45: -4.33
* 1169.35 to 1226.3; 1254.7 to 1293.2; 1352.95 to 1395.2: 2.25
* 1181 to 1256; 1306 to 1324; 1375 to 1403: -2.25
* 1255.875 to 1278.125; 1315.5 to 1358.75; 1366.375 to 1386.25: -2.09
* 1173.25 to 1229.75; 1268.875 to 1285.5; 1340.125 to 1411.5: -0.16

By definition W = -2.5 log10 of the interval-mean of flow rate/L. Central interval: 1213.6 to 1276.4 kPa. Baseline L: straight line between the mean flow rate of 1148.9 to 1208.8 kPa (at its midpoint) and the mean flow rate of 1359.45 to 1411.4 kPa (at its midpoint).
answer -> 0.257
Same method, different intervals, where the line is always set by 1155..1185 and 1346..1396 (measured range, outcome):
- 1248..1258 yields 0.369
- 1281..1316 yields 0.041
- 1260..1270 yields 0.131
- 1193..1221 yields 0.003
